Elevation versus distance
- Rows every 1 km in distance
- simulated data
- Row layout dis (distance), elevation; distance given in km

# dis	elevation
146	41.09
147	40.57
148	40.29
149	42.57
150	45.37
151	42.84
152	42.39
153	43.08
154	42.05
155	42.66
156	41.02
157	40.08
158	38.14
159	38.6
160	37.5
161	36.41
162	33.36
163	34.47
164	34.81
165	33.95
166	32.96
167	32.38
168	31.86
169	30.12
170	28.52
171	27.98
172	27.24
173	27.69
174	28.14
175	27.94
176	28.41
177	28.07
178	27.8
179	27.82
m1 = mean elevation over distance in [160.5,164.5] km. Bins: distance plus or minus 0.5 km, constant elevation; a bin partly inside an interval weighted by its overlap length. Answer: 34.8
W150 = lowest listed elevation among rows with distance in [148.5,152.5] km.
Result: 42.39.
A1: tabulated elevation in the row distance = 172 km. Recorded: 27.24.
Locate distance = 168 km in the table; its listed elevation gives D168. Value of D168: 31.86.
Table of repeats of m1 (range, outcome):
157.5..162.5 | 36.8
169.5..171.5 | 28.2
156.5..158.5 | 39.1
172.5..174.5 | 27.9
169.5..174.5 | 27.9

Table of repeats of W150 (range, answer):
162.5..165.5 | 33.95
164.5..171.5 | 27.98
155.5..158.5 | 38.14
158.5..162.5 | 33.36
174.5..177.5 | 27.94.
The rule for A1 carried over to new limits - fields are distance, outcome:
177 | 28.07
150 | 45.37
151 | 42.84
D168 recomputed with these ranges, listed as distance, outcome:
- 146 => 41.09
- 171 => 27.98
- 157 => 40.08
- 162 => 33.36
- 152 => 42.39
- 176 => 28.41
